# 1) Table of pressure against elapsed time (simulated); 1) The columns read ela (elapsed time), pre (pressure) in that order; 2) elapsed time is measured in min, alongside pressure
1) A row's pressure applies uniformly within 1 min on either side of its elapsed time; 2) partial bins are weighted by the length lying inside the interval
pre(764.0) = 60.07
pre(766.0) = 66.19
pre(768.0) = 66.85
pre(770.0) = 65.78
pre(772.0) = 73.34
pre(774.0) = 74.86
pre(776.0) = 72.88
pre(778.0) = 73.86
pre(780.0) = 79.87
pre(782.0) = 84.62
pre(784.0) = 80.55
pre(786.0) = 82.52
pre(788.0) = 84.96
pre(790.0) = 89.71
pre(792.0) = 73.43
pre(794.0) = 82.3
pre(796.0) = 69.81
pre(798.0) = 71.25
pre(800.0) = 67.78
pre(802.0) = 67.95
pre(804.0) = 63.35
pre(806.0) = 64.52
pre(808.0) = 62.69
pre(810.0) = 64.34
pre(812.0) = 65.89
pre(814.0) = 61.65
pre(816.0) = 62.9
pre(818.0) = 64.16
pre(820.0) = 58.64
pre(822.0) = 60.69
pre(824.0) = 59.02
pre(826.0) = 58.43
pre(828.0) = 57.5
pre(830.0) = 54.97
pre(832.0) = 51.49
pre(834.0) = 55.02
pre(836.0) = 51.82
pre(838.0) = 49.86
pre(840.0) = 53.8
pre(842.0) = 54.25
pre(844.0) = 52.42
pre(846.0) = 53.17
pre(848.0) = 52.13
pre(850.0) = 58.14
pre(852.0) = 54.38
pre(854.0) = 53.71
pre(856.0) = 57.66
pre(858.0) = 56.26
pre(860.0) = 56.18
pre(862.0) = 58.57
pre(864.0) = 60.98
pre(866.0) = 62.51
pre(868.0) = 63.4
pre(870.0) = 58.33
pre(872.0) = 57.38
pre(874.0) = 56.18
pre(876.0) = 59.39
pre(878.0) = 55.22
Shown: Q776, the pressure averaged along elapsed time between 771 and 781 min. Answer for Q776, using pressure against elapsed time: 75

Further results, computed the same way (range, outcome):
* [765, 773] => 68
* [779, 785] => 81.7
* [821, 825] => 59.9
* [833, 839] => 52.2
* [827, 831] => 56.2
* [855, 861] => 56.7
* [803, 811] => 63.7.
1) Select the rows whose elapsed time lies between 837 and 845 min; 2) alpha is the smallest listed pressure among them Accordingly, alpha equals 49.86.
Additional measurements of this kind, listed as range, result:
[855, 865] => 56.18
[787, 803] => 67.78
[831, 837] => 51.49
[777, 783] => 73.86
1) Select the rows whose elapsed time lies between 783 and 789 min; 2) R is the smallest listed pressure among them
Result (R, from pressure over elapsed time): 80.55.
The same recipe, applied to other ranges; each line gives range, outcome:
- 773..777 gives 72.88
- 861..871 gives 58.33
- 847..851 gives 52.13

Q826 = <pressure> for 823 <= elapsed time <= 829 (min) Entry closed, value 58.3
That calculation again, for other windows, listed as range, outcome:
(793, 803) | 71.8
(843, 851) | 54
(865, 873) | 60.4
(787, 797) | 80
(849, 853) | 56.3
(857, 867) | 58.9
